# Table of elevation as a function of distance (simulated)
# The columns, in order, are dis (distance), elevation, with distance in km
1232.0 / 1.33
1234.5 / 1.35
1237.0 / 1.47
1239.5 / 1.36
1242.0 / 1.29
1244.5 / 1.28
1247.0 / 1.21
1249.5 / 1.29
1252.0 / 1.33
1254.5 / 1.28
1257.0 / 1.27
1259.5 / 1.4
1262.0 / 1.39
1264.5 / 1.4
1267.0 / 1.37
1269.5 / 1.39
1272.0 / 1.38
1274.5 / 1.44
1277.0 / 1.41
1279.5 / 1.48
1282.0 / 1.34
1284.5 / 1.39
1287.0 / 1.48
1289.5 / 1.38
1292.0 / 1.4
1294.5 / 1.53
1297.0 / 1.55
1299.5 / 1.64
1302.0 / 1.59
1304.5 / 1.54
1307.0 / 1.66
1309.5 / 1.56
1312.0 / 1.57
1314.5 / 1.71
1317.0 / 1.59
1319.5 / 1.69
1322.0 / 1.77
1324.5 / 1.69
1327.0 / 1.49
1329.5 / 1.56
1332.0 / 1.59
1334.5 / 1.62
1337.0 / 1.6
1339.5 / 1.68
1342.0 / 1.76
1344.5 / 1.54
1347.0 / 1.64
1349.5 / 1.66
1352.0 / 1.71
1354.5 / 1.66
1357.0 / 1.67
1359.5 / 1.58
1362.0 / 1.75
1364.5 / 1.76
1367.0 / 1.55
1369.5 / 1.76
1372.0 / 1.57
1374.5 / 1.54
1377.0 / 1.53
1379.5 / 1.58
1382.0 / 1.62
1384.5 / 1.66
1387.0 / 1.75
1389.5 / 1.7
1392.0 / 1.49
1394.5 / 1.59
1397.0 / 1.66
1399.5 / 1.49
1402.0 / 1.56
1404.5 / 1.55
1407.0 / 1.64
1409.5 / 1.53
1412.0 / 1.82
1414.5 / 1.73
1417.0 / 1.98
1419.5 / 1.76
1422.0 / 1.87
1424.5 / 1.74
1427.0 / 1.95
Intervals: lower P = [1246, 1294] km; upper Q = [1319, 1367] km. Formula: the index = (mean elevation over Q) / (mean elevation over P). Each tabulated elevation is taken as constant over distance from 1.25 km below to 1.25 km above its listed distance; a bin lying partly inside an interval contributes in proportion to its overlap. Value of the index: 1.20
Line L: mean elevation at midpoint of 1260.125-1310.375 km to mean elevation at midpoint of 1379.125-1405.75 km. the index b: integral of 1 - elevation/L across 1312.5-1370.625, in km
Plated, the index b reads -4.30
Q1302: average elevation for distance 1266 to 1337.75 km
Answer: 1.53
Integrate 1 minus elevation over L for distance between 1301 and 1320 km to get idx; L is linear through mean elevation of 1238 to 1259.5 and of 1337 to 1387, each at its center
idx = -1.6 km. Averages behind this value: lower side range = 1.3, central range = 1.61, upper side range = 1.64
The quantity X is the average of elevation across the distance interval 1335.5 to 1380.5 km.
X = 1.64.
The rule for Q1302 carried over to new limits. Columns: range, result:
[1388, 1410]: 1.58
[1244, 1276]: 1.34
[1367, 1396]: 1.61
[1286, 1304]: 1.51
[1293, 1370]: 1.63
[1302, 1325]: 1.64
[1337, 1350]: 1.65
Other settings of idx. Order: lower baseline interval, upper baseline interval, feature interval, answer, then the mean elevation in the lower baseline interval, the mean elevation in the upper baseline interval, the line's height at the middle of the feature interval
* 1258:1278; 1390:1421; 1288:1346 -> -4.2 km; 1.4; 1.65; 1.49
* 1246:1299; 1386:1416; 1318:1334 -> -1.5 km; 1.39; 1.63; 1.49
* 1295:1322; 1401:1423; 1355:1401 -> 1.6 km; 1.62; 1.72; 1.68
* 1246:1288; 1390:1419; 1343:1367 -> -1.8 km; 1.37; 1.64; 1.55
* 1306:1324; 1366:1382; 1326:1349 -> 0.2 km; 1.65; 1.59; 1.63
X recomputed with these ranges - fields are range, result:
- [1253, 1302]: 1.42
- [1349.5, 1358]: 1.68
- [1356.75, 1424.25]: 1.66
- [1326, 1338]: 1.57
